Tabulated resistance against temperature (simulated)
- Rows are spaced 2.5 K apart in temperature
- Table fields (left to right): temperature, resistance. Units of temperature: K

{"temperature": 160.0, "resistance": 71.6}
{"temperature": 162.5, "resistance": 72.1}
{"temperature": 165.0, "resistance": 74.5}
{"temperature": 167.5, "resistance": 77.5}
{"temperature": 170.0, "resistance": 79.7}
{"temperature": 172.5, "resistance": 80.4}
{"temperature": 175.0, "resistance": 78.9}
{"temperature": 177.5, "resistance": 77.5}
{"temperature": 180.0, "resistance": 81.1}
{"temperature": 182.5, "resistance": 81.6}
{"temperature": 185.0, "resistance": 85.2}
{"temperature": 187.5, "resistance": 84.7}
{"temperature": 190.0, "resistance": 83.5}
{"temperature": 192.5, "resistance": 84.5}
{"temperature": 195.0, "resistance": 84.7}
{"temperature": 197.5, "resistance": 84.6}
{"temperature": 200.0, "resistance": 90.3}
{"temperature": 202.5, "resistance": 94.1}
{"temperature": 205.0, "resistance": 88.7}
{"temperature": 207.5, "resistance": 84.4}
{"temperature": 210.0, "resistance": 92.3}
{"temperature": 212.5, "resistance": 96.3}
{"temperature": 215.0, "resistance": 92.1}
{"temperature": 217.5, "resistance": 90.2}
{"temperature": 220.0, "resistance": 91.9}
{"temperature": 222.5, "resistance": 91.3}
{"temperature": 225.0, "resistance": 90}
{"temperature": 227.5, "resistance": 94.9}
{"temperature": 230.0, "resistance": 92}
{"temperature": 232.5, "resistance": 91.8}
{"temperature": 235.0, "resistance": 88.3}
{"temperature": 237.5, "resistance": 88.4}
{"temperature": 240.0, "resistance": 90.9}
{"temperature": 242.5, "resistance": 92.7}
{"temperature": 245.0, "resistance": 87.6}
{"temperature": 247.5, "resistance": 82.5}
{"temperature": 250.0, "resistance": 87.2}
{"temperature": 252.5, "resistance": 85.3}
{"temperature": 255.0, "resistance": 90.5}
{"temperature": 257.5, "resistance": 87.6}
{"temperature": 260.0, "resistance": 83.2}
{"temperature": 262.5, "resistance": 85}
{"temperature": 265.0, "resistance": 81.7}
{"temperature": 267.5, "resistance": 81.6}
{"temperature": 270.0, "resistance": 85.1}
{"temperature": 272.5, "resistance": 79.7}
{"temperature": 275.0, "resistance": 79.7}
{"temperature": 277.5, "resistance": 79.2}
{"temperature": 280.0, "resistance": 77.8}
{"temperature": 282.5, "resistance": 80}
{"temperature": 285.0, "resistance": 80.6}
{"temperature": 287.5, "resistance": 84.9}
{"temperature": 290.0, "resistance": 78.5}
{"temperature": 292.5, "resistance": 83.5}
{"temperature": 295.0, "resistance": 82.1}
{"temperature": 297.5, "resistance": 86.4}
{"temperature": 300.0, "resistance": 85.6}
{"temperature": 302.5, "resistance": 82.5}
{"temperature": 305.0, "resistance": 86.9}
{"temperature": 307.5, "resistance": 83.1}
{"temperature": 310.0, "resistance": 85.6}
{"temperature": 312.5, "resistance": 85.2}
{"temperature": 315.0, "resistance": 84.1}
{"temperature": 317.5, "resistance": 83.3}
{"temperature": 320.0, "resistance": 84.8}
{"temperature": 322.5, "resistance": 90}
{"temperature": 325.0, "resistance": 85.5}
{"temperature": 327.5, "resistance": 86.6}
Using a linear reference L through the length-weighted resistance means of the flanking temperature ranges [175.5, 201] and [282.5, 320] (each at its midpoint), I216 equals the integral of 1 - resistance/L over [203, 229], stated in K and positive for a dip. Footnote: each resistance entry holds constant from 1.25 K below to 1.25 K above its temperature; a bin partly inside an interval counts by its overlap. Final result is -2.40 K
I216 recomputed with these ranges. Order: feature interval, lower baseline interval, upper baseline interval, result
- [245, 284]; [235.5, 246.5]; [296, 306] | 2.1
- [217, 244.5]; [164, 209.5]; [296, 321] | -2.4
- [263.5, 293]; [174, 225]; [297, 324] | 1.6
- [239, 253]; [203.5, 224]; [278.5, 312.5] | 0.0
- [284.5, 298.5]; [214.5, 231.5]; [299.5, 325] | 0.6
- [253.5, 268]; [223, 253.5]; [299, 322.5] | 0.5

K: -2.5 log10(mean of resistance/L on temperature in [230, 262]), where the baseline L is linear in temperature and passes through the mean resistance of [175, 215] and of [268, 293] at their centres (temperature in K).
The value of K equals -0.064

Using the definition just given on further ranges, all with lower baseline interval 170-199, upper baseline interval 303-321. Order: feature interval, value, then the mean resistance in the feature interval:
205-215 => -0.10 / 90.8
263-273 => 0.02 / 82.4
